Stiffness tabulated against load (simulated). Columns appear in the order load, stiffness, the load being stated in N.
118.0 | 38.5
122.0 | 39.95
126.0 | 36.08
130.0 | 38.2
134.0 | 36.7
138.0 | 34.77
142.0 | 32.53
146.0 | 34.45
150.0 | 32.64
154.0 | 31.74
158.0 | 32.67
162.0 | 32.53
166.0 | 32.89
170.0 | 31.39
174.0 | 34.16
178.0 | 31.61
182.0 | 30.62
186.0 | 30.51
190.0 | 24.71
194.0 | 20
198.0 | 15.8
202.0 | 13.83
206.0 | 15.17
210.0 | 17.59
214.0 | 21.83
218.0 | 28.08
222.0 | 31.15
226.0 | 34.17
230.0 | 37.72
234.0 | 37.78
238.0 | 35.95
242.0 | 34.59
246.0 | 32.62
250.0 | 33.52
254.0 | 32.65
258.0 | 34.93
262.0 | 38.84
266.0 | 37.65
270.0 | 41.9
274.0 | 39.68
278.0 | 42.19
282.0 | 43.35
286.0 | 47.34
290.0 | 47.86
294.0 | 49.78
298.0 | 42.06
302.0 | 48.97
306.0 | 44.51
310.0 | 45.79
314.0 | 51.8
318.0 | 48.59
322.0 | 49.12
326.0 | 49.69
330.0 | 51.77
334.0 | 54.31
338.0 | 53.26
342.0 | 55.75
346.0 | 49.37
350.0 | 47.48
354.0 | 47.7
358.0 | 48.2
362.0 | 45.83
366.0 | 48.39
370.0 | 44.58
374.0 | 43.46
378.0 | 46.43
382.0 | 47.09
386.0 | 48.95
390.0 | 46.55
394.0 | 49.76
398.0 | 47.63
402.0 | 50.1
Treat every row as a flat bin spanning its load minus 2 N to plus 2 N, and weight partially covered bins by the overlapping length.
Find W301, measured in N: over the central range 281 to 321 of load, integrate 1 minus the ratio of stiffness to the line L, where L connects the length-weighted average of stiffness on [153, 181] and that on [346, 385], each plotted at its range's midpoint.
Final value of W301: -4.8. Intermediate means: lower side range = 32.4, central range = 47.1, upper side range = 46.8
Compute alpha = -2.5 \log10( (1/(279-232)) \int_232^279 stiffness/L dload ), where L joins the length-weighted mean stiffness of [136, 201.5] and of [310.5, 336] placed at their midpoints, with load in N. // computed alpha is 0.13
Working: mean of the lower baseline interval 29.8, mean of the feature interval 36.7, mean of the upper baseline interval 50.6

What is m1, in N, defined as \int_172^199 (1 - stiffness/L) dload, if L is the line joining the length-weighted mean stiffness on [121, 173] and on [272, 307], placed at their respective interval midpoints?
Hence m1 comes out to 7.2 N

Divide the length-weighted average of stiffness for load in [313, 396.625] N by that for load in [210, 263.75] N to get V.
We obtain 1.5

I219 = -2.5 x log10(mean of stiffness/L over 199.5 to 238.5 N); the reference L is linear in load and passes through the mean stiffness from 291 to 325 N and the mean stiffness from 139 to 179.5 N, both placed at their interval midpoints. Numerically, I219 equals 0.407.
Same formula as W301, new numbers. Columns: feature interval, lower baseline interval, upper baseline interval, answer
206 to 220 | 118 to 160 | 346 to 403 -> 6.3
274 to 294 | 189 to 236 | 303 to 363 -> -2.8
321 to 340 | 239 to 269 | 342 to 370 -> -2.9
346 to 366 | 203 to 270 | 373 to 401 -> -1.6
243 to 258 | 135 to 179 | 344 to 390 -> 2.3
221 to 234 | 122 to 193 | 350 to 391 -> 0.8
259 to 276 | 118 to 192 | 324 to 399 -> 1.0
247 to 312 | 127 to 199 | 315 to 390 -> 0.6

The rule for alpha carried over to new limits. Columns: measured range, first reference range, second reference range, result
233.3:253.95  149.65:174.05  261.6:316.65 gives 0.17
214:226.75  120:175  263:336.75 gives 0.34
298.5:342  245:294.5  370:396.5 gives -0.16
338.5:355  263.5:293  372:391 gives -0.12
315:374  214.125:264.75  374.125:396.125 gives -0.14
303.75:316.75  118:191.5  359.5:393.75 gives -0.12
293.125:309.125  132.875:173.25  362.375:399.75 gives -0.10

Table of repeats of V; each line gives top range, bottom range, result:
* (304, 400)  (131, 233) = 1.68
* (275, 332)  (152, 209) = 1.76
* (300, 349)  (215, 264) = 1.47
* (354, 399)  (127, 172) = 1.39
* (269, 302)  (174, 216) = 1.96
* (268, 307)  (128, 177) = 1.33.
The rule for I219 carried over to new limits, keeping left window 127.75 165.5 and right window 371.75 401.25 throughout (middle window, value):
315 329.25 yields -0.14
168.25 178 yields 0.09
